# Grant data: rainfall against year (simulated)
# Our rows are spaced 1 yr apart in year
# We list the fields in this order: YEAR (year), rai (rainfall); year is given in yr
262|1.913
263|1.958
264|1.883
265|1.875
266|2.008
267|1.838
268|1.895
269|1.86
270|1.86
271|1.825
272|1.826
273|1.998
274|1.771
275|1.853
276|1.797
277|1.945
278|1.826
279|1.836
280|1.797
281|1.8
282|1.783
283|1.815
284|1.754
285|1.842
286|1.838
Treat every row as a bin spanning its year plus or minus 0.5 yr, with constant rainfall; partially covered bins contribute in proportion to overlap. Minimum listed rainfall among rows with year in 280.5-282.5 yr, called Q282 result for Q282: 1.783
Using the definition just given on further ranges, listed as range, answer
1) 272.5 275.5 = 1.771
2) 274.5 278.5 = 1.797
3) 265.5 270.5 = 1.838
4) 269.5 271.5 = 1.825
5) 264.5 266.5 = 1.875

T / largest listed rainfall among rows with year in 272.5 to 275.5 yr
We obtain 1.998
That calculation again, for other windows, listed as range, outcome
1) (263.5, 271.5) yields 2.008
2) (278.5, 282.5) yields 1.836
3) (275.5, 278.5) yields 1.945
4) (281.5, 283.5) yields 1.815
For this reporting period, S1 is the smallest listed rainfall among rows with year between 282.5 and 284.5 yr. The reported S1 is 1.754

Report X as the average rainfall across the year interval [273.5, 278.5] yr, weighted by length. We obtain 1.84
